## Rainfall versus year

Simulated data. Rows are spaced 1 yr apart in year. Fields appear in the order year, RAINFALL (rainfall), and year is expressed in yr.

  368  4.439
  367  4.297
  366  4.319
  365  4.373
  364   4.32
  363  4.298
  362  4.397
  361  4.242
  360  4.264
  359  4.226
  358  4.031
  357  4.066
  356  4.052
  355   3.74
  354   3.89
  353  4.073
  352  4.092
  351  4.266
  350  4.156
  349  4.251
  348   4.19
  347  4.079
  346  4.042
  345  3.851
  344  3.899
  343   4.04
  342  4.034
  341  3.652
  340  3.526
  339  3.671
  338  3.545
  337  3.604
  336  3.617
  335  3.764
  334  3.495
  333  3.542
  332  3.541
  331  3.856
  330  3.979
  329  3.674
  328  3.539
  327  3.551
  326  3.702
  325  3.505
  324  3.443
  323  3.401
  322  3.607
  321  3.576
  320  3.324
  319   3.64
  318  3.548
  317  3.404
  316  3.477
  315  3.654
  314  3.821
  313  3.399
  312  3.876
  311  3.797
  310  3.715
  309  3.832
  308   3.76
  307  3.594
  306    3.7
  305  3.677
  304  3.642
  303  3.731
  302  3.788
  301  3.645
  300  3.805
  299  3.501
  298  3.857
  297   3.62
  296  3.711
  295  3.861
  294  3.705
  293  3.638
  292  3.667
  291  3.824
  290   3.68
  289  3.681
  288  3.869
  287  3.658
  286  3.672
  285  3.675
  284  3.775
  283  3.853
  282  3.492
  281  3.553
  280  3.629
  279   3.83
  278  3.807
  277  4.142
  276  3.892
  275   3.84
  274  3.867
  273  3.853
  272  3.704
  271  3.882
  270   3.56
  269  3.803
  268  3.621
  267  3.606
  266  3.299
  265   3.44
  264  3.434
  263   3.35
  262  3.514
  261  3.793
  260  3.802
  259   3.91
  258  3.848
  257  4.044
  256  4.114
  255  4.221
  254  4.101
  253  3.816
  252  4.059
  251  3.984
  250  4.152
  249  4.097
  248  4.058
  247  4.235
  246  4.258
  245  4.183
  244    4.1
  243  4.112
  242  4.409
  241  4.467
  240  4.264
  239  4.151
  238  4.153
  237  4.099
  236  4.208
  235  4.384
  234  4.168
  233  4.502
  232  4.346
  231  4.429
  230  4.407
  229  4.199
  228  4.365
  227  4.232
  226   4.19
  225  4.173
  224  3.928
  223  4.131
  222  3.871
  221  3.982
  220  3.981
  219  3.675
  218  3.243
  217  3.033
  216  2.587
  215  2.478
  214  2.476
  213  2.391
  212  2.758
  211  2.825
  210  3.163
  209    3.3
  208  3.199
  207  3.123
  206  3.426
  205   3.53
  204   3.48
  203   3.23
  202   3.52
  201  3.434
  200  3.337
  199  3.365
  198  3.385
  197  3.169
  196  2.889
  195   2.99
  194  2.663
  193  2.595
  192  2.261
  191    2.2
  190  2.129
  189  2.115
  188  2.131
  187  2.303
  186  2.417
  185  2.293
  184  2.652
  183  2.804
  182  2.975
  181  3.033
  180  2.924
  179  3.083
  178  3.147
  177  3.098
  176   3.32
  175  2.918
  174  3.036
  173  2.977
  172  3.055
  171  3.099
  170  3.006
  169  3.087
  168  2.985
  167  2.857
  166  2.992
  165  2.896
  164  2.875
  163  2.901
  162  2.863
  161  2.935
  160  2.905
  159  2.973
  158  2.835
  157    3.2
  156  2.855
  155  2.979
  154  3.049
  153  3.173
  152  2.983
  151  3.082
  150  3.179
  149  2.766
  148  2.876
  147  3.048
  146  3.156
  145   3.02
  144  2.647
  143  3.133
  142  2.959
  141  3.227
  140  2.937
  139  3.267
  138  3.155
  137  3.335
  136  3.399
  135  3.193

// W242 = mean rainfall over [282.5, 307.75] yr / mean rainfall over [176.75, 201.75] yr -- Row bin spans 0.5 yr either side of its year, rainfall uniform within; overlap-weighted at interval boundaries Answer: 1.3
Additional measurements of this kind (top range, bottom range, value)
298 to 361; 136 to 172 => 1.25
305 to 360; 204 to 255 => 0.98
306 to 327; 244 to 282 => 0.94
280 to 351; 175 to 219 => 1.28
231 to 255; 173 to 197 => 1.55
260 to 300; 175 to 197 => 1.38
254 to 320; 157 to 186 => 1.26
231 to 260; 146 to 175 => 1.39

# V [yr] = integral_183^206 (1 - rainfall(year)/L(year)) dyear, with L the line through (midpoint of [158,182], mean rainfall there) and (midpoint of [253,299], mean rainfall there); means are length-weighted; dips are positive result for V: 2.46 yr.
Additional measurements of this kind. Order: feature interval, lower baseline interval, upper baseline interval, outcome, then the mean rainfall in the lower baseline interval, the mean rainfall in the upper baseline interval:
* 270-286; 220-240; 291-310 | 0.4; 4.2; 3.71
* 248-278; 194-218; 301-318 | -3.7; 3.09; 3.67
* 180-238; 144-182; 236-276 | 2.9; 3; 3.93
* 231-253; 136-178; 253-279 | -3.6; 3.02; 3.78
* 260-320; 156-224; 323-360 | -2.3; 3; 3.84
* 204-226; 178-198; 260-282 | -2.5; 2.64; 3.68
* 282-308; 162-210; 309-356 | -1.3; 2.94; 3.74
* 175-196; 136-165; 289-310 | 3.4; 3.02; 3.71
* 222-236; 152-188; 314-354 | -4.5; 2.92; 3.74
